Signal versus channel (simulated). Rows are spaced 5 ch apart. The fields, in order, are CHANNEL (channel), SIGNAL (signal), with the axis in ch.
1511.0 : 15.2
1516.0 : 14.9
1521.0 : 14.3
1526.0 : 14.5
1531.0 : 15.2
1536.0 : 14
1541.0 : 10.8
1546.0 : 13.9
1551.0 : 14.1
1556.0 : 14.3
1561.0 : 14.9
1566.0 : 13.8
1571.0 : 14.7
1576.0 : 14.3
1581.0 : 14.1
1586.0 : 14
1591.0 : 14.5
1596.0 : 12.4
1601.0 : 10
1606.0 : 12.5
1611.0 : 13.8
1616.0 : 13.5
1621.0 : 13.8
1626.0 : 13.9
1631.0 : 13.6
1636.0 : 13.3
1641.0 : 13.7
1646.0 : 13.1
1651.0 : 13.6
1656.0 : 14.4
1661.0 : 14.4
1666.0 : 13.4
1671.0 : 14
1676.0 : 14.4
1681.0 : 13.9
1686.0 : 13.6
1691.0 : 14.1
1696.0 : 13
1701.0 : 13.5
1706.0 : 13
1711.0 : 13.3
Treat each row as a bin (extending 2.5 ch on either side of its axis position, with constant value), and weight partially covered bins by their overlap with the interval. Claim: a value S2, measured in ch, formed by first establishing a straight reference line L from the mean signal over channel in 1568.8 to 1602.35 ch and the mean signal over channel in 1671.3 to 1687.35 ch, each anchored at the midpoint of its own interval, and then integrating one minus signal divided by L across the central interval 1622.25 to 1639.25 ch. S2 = 0.2 ch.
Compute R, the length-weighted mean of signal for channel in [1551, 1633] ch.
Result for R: 13.6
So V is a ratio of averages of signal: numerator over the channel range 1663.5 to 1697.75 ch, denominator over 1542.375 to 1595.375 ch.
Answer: 1.0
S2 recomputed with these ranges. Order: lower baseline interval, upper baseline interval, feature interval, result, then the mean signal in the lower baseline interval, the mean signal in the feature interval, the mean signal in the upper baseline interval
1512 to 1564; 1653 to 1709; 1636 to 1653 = 0.5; 14.1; 13.4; 13.8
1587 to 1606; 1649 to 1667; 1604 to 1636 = -1.1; 12.5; 13.5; 14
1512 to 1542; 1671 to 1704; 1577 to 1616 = 2.4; 14.2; 13.1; 13.8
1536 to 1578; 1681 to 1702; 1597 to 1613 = 2.0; 13.9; 12.1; 13.6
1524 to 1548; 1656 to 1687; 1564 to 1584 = -0.7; 13.7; 14.2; 14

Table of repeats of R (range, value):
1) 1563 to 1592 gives 14.2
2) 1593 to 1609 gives 11.8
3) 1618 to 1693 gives 13.8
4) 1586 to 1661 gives 13.4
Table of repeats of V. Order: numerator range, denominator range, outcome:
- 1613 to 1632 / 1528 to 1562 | 0.99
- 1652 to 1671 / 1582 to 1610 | 1.09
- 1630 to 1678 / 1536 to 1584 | 0.99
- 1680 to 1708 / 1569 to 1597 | 0.96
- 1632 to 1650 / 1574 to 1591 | 0.95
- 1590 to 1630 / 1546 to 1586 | 0.91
